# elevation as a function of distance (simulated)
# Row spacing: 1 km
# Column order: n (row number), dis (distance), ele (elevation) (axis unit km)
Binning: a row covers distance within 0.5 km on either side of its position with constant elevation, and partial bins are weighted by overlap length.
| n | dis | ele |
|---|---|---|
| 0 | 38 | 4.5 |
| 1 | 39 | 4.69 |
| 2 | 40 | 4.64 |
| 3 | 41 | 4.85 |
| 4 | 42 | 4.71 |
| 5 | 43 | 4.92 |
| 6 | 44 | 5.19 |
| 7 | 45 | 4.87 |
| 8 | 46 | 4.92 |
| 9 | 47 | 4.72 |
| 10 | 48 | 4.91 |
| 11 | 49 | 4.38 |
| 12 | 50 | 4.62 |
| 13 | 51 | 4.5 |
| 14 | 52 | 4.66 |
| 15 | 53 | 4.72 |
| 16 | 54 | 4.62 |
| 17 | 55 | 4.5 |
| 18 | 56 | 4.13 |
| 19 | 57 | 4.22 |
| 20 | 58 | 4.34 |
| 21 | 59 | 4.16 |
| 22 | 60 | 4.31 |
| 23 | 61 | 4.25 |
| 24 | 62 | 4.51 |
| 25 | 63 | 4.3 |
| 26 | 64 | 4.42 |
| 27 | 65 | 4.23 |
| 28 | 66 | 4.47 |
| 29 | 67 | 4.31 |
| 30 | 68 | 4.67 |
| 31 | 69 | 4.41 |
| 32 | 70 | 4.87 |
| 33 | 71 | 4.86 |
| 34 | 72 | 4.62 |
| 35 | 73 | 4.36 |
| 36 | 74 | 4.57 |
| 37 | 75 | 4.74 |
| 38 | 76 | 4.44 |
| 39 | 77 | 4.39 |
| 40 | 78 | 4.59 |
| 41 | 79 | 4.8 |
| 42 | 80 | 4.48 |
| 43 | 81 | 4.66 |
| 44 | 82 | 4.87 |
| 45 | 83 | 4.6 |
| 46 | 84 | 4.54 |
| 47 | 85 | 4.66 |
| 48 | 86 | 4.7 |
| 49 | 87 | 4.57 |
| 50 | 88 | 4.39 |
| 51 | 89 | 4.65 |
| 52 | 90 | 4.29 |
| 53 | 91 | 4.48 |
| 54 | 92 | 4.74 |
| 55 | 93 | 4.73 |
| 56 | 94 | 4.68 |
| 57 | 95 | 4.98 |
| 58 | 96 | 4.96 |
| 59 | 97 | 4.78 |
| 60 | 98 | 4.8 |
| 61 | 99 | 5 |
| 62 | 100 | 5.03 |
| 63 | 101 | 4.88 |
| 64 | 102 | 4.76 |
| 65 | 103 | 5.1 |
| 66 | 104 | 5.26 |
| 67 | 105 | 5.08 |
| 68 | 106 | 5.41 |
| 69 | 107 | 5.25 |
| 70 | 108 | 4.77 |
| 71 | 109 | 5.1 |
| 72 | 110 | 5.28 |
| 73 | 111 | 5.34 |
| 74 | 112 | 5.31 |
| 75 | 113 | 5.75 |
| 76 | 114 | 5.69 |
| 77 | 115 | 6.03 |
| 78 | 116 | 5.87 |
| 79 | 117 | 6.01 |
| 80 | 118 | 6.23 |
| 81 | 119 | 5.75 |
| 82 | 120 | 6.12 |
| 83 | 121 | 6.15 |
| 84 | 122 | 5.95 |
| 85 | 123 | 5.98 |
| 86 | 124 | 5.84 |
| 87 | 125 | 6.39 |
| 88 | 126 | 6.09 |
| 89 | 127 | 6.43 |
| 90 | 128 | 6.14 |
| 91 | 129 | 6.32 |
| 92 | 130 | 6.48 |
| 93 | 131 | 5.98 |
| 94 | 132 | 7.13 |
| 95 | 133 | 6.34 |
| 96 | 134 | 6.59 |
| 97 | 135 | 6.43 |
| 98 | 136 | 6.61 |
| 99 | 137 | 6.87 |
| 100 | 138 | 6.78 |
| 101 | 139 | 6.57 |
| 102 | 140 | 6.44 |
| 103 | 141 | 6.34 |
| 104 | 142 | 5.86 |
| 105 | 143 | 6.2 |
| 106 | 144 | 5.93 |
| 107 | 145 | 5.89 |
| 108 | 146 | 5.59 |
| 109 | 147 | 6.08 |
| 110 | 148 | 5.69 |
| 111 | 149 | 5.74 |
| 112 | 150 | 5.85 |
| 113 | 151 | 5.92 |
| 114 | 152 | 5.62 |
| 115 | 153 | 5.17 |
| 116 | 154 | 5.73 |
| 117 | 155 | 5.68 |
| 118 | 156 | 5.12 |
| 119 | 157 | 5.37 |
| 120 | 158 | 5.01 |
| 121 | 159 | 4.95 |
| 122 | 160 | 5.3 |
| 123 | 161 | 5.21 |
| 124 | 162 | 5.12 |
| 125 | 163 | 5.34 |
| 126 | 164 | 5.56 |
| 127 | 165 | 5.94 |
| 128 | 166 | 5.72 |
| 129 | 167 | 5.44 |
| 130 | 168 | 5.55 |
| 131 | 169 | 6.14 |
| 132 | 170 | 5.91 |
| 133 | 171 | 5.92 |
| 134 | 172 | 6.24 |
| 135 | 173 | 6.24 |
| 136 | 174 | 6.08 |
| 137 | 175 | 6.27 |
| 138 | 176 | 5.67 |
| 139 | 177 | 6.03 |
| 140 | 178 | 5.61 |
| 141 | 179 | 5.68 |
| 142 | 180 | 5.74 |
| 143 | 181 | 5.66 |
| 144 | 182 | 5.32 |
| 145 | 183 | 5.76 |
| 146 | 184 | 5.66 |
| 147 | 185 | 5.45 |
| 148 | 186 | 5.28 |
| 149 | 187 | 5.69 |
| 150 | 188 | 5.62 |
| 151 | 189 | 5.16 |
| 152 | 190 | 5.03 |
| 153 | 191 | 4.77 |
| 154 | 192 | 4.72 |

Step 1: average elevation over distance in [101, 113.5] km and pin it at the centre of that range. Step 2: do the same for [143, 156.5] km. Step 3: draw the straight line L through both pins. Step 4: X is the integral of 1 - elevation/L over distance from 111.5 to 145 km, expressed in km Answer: -4.6 km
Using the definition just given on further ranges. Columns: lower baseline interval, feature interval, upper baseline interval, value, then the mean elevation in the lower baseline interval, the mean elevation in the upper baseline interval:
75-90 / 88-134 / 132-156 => -1.69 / 4.59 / 6.09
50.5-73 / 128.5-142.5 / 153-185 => -3.23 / 4.46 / 5.63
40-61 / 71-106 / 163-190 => 1.56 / 4.6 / 5.72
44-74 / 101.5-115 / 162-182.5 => -0.51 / 4.52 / 5.79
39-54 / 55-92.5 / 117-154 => 4.88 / 4.75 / 6.14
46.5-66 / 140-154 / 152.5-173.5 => -1.21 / 4.45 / 5.56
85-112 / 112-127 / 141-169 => -2.41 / 4.89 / 5.6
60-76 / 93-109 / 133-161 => 0.33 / 4.5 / 5.9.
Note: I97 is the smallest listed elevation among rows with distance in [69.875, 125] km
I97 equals 4.29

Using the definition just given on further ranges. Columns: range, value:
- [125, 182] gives 4.95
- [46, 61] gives 4.13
